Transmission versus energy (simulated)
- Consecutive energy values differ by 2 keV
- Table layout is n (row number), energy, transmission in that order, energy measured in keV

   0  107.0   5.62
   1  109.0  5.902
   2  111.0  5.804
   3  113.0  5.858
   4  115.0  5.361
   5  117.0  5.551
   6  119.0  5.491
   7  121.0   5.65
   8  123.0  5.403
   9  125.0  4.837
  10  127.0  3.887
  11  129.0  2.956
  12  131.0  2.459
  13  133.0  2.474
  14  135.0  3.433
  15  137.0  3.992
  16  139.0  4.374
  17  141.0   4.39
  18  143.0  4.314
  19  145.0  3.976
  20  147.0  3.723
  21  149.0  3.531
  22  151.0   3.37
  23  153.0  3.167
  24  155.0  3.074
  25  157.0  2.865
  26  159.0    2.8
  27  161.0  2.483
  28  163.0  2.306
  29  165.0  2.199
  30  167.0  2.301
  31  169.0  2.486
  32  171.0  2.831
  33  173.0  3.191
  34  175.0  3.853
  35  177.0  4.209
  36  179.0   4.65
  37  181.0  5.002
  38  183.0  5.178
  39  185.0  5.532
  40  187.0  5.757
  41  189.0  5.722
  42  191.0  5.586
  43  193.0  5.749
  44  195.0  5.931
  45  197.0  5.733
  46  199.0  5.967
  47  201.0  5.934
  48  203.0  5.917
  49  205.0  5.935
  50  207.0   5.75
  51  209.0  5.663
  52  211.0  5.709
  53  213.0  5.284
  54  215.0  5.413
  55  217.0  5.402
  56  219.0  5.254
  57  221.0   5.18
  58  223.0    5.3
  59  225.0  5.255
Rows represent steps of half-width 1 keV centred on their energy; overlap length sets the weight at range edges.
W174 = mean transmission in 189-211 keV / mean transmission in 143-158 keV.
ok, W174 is 1.68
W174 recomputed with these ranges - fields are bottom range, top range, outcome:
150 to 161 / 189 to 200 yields 1.93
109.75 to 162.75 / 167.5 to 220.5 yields 1.27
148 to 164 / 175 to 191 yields 1.73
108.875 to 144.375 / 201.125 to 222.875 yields 1.23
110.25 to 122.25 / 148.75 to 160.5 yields 0.55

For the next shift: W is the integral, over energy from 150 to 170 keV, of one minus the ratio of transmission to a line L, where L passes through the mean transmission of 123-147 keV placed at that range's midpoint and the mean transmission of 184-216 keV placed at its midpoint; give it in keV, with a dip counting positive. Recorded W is 8.0 keV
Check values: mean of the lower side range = 3.8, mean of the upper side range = 5.72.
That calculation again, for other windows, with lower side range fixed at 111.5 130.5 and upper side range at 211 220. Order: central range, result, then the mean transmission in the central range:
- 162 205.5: 5.23 keV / 4.62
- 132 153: 5.49 keV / 3.73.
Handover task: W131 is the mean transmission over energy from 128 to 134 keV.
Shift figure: 2.63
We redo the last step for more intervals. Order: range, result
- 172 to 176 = 3.52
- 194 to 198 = 5.83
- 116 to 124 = 5.52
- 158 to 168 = 2.42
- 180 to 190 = 5.44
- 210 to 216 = 5.47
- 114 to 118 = 5.46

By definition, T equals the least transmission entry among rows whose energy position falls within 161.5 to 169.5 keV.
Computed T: 2.199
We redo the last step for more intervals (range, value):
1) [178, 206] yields 4.65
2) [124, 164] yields 2.306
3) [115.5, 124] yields 5.403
